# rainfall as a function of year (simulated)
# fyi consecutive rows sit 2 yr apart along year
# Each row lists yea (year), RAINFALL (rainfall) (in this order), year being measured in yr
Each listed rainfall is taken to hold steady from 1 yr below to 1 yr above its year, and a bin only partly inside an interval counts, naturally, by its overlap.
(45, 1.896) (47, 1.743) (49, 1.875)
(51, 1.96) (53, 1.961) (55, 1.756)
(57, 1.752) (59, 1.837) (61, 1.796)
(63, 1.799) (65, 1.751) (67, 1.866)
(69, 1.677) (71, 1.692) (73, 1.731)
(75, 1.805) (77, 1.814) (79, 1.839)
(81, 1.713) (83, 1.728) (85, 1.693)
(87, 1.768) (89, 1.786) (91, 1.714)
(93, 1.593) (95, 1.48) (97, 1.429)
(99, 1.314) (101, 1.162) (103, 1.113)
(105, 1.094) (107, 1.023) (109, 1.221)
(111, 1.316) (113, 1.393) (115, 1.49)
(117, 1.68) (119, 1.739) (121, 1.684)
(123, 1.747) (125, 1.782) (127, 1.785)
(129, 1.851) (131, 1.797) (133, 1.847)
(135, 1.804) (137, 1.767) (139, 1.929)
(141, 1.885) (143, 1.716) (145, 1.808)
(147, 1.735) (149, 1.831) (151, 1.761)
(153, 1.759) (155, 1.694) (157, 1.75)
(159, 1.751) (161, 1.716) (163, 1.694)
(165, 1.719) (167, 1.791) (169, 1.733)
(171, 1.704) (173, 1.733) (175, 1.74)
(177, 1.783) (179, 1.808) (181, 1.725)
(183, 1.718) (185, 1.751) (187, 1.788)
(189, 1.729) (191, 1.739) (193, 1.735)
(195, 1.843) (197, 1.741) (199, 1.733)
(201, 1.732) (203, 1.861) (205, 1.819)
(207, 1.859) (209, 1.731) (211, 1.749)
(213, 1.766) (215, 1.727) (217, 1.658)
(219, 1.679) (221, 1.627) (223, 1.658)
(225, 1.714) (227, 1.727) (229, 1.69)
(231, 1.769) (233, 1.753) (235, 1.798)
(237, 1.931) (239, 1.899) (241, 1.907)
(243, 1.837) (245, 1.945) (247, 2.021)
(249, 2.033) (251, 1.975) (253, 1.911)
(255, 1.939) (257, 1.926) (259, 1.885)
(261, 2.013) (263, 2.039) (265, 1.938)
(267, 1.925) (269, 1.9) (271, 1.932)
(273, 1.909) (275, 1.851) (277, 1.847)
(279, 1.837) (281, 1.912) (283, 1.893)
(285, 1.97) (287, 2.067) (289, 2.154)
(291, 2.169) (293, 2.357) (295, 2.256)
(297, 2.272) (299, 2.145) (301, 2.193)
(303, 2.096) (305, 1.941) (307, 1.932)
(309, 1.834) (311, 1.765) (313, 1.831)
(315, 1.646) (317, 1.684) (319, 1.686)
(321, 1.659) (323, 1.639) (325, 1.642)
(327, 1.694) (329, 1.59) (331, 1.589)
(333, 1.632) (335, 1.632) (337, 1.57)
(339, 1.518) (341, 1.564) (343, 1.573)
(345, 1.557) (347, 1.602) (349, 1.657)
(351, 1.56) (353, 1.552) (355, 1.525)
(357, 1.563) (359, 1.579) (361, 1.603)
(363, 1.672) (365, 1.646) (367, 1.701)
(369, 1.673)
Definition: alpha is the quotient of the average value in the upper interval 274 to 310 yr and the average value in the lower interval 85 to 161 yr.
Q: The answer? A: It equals 1.3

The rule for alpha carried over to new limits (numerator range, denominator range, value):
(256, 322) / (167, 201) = 1.12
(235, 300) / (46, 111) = 1.21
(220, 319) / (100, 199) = 1.15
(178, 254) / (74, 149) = 1.10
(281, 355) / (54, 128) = 1.12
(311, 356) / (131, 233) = 0.92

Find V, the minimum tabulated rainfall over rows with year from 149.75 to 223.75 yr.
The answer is 1.627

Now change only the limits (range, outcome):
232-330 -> 1.59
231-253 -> 1.753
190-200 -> 1.733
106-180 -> 1.023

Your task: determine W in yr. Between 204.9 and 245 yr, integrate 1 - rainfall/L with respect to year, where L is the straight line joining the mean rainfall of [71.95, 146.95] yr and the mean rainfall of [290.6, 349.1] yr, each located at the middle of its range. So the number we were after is -1.2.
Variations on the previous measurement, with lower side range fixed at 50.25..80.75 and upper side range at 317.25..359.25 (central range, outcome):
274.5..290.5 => -3.0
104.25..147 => 2.7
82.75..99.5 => 1.6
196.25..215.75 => -0.9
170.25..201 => -0.7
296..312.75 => -4.0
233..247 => -1.8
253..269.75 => -2.9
